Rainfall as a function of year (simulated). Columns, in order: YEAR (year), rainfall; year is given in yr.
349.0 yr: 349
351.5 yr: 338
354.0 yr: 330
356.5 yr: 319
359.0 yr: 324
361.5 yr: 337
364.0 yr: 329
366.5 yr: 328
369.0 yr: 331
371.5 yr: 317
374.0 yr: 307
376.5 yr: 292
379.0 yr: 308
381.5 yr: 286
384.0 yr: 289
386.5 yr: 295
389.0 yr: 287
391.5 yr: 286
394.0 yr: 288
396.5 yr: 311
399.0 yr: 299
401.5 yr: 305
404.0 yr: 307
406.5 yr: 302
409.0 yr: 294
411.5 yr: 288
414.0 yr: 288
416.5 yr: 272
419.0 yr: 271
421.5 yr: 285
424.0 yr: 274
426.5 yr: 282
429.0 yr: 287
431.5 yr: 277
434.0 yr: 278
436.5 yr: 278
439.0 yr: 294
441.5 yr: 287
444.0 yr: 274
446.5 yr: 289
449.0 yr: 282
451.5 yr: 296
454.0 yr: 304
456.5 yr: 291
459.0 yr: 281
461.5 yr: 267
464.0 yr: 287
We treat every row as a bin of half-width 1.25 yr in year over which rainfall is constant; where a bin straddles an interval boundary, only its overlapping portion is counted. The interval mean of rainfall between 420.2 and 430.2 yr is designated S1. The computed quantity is 282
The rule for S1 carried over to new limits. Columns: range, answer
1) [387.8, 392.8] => 287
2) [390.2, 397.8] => 295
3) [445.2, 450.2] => 285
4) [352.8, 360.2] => 324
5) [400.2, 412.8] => 299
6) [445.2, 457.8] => 292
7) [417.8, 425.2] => 277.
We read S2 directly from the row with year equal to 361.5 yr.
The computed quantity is 337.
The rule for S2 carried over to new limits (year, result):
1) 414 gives 288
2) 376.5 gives 292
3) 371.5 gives 317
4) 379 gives 308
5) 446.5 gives 289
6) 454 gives 304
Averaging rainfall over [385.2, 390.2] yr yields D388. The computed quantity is 291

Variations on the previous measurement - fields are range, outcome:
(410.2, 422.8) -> 281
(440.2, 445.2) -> 281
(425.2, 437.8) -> 280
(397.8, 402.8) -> 302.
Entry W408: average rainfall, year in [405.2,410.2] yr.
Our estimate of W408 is 298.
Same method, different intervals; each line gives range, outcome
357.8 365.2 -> 330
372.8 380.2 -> 302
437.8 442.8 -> 290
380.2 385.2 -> 288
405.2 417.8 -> 289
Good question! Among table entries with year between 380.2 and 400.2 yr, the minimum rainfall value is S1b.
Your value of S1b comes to 286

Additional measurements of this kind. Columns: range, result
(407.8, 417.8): 272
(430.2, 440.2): 277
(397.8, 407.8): 299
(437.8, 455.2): 274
